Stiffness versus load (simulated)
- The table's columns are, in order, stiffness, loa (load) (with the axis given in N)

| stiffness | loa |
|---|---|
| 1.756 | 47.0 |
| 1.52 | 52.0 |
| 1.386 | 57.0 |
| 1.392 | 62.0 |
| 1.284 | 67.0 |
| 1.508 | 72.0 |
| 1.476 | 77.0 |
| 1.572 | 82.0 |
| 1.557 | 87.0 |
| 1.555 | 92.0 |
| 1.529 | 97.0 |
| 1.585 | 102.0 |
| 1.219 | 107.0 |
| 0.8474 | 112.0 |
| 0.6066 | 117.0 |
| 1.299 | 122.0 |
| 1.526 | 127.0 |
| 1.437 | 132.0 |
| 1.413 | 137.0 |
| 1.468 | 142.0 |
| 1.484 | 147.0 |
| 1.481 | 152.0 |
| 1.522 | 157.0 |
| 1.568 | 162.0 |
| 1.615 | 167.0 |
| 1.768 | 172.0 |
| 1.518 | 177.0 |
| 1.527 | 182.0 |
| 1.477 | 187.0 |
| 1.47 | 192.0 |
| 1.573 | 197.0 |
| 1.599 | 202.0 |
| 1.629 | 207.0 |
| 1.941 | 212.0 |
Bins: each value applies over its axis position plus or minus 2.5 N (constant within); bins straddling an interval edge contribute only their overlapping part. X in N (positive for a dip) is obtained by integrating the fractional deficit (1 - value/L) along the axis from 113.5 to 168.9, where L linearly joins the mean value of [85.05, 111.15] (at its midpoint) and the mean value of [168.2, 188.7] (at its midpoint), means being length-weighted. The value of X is 4.8 N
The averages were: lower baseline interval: 1.45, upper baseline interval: 1.58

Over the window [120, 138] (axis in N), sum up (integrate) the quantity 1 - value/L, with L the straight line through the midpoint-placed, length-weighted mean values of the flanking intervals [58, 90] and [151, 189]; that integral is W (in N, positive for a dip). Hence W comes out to 1.16 N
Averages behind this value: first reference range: 1.46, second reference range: 1.56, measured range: 1.42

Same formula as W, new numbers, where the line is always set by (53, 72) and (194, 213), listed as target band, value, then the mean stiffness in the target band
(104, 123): 6.4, 0.984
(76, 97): -1.6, 1.54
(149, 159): 0.4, 1.5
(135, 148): 0.7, 1.45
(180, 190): 0.8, 1.5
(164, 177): -0.5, 1.65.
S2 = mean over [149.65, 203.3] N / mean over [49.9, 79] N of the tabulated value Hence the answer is 1.1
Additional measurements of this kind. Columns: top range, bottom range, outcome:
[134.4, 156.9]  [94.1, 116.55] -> 1.19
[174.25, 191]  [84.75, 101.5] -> 0.97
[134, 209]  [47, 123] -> 1.12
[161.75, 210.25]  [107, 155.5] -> 1.23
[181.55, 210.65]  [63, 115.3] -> 1.12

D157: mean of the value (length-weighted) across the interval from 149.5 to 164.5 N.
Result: 1.52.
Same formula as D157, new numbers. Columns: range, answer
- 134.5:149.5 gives 1.46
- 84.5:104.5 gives 1.56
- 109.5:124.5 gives 0.918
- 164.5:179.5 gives 1.63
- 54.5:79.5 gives 1.41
